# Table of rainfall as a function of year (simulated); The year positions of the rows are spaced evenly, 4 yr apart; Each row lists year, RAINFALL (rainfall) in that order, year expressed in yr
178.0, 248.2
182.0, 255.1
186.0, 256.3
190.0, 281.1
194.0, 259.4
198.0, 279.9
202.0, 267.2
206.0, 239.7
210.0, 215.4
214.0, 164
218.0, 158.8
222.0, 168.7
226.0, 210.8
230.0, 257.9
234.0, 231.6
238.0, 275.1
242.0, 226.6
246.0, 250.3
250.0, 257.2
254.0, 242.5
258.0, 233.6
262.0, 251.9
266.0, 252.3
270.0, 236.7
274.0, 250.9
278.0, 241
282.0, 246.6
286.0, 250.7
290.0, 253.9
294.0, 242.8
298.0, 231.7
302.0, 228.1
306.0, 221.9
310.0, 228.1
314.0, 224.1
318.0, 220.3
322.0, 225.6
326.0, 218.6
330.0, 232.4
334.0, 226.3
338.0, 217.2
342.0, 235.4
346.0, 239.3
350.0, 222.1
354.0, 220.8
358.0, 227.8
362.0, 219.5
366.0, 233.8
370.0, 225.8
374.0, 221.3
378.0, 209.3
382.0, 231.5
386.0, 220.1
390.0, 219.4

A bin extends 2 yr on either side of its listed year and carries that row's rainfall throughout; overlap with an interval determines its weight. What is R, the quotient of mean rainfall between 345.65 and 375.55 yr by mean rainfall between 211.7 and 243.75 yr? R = 1.07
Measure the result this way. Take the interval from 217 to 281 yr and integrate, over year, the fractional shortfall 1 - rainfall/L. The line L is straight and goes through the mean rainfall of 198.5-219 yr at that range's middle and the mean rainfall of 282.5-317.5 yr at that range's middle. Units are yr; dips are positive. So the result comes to -3.0 yr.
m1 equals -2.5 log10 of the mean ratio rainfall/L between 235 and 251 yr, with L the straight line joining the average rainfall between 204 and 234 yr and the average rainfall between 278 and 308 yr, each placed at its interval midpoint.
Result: -0.164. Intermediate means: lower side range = 204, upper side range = 239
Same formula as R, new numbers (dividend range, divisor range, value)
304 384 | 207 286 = 0.98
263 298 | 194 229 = 1.13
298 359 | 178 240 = 0.96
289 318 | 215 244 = 1.07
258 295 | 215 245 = 1.13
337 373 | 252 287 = 0.93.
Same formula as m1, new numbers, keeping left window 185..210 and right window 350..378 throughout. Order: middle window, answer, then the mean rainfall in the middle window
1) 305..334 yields 0.041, 225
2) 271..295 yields -0.027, 247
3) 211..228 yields 0.393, 178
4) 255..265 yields 0.013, 244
